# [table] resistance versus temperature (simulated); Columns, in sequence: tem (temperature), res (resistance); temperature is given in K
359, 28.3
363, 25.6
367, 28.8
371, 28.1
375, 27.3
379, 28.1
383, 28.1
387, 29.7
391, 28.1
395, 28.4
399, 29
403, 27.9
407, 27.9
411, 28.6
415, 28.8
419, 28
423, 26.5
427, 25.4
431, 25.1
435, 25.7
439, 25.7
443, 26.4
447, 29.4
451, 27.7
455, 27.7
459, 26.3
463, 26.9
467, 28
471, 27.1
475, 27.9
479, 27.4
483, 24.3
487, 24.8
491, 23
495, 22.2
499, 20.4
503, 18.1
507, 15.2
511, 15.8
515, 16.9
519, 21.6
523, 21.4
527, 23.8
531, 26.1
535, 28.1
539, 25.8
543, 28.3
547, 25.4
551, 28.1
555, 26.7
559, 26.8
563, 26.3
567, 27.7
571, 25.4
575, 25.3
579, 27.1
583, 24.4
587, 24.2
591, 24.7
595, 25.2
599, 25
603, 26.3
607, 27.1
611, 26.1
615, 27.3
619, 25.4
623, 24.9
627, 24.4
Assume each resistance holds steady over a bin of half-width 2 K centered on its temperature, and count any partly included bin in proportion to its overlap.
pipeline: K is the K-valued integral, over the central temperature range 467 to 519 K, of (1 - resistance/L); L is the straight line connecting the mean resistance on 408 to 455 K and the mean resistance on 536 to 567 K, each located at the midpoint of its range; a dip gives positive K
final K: 9.3 K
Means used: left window 27.1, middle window 22.1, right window 26.9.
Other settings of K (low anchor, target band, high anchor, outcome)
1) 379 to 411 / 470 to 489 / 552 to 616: 0.75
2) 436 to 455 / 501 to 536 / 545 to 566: 8.22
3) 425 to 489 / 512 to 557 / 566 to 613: 2.59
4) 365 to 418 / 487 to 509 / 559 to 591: 5.43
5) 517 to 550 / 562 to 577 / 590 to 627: -0.43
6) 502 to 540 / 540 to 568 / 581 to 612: -4.80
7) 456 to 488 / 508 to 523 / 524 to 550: 4.54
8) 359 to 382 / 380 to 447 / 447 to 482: 0.06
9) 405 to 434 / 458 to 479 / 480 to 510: -3.66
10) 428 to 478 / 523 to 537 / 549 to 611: 0.56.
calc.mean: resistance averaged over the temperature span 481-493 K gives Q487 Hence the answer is 24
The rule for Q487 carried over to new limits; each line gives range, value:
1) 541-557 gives 27.1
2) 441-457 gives 27.8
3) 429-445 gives 25.7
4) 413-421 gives 28.4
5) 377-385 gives 28.1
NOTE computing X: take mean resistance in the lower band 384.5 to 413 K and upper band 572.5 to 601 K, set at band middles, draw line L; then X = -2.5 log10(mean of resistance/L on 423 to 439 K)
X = 0.10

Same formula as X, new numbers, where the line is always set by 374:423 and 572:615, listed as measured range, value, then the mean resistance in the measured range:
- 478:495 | 0.11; 24.4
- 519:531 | 0.15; 23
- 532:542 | -0.02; 27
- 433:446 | 0.06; 26.2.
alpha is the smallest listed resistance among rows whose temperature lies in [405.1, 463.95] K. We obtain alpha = 25.1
